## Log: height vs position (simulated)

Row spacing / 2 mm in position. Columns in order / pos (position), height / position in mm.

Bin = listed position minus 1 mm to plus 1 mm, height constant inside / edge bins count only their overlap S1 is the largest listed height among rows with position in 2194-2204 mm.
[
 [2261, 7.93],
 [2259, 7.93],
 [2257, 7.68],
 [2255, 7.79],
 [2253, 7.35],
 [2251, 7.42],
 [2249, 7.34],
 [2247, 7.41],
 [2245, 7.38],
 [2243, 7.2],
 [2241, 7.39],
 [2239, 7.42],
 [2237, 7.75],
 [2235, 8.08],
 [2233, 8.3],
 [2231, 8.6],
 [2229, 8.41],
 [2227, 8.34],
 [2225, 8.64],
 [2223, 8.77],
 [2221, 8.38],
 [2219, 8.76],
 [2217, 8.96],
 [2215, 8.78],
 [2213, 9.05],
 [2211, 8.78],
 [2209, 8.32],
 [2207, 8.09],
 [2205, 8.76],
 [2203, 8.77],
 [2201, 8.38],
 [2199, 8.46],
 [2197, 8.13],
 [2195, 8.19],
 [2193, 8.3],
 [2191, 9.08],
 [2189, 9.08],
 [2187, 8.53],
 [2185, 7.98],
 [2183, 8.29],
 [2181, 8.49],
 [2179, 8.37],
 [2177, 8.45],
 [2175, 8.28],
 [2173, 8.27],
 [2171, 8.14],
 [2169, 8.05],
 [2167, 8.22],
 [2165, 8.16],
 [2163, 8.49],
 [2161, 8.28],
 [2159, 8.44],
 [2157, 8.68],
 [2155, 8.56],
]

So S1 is 8.77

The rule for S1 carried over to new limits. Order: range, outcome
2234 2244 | 8.08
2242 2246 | 7.38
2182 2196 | 9.08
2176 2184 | 8.49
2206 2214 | 9.05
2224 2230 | 8.64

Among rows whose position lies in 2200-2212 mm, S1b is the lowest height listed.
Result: 8.09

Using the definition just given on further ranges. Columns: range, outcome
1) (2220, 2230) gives 8.34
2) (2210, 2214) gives 8.78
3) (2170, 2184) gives 8.14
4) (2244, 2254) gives 7.34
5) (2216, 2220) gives 8.76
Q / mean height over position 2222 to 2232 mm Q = 8.55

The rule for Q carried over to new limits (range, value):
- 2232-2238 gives 8.04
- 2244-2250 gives 7.38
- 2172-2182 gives 8.37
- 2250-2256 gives 7.52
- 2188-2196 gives 8.66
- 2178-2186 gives 8.28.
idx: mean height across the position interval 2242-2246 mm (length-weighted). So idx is 7.29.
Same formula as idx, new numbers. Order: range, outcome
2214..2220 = 8.83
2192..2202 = 8.29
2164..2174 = 8.17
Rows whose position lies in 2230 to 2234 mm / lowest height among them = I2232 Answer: 8.3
